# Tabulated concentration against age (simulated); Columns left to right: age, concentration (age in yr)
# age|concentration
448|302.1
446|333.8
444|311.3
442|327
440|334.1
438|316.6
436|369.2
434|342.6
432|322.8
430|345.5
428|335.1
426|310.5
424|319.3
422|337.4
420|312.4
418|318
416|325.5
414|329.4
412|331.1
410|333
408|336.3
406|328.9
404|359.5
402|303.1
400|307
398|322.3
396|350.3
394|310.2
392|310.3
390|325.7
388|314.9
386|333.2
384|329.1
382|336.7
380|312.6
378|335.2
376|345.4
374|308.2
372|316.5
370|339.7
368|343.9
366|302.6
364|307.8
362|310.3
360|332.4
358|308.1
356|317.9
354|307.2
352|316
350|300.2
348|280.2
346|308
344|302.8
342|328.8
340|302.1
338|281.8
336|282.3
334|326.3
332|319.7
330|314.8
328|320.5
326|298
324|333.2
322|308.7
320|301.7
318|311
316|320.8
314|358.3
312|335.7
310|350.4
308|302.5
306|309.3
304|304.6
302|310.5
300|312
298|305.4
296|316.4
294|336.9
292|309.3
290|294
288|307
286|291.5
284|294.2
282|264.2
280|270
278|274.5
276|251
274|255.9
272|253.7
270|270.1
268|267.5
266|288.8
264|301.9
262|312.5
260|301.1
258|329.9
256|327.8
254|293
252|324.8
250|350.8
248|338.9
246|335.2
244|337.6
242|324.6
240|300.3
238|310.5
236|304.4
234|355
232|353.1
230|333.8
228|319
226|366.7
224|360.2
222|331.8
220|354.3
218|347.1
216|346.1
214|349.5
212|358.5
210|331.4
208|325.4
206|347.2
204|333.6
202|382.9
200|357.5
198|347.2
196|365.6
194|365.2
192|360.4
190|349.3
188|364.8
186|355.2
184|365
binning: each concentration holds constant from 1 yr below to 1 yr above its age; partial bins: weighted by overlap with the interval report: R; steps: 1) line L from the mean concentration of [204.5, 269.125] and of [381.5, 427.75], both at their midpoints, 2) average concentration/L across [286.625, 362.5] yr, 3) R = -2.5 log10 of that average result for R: 0.05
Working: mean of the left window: 329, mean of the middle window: 313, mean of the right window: 325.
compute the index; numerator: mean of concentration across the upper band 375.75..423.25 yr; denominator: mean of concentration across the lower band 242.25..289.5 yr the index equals 1.1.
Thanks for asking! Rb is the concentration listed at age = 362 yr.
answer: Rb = 310.3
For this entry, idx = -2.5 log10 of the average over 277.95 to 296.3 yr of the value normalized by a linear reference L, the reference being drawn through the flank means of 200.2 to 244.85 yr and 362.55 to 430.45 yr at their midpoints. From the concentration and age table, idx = 0.13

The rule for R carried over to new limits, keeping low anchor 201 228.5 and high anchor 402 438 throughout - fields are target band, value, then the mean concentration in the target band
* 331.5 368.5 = 0.094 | 309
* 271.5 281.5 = 0.293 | 262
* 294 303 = 0.089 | 314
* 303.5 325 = 0.058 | 322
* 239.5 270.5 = 0.101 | 314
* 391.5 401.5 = 0.045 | 320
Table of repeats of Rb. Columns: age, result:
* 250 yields 350.8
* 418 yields 318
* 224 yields 360.2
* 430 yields 345.5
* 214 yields 349.5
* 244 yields 337.6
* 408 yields 336.3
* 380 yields 312.6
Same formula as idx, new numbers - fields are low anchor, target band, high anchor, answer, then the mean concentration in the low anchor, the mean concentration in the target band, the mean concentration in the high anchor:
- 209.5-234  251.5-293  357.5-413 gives 0.18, 347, 289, 325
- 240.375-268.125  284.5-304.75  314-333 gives 0.03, 318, 308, 317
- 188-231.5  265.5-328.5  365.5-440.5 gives 0.13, 350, 301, 328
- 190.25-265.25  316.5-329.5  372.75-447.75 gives 0.07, 337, 313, 327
